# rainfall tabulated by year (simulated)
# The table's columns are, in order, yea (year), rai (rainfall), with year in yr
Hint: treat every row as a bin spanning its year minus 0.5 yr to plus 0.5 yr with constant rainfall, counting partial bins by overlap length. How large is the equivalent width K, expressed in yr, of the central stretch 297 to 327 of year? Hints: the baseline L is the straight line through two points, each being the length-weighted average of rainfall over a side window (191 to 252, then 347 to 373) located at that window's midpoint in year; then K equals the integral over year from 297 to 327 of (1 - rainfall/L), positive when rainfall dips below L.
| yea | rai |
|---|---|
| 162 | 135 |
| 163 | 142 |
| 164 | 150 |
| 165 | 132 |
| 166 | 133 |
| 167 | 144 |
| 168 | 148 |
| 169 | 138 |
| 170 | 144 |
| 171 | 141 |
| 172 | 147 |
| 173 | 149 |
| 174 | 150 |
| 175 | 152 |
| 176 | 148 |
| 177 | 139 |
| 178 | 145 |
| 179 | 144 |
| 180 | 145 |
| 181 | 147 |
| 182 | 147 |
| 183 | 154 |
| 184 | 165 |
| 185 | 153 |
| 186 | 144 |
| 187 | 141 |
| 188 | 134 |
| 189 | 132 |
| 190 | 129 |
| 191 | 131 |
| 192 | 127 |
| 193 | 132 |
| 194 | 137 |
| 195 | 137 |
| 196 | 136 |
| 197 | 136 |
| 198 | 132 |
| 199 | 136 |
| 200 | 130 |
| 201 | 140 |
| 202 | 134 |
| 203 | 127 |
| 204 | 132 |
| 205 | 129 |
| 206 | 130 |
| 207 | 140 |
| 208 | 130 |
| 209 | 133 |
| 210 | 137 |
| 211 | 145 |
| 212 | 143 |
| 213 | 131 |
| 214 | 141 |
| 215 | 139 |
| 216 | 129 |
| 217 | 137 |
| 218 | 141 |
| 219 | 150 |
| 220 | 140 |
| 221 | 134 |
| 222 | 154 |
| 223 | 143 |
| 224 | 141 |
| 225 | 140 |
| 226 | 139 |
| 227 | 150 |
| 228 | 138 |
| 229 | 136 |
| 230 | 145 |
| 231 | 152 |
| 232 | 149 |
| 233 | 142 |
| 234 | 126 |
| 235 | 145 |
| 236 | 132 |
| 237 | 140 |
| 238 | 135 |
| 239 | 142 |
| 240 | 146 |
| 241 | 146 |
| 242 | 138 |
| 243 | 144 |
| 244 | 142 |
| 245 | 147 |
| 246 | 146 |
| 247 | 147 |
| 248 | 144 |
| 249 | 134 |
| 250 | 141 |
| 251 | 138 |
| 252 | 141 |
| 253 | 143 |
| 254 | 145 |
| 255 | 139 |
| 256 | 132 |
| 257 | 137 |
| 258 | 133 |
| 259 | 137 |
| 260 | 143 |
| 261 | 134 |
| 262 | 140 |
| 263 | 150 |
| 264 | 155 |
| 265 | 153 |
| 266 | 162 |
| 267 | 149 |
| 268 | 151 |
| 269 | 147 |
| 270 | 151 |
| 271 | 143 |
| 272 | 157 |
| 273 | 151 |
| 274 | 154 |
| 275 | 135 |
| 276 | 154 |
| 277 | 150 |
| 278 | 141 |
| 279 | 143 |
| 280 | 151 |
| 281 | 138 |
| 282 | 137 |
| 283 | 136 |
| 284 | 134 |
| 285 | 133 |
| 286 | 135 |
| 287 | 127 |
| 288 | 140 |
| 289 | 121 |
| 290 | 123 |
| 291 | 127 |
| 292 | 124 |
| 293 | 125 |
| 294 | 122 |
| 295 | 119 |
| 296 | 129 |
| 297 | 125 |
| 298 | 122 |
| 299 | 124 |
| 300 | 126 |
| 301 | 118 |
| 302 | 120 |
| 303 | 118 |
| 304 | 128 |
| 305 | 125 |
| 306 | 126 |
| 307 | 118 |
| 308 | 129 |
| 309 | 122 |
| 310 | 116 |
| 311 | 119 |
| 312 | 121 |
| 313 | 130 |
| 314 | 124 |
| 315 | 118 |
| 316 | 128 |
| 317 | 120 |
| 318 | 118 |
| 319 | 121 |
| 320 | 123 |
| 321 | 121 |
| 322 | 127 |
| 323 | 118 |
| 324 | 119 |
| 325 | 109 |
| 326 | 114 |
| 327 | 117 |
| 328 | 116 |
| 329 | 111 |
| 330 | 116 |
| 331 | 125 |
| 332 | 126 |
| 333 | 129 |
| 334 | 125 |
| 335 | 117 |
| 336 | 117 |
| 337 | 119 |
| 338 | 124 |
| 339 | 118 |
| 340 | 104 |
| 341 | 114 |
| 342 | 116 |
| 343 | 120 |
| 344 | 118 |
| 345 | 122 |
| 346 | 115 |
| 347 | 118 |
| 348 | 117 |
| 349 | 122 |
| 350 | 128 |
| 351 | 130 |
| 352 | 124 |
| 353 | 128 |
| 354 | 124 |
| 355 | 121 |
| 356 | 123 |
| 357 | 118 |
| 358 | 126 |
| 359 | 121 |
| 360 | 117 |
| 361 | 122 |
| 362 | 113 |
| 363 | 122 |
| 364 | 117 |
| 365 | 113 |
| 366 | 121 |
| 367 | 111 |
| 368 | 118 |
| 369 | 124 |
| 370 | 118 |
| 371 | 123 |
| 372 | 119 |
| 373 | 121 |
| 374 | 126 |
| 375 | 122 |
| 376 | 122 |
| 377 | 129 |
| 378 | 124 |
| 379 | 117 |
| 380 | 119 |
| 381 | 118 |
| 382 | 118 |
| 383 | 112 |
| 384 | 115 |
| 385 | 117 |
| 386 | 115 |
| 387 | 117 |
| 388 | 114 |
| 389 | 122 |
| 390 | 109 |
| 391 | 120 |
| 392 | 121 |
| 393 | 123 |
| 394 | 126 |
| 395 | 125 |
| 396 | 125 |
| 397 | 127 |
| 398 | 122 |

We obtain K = 1.3 yr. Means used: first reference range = 139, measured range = 121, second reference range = 121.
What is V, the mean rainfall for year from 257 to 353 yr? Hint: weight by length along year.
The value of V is 129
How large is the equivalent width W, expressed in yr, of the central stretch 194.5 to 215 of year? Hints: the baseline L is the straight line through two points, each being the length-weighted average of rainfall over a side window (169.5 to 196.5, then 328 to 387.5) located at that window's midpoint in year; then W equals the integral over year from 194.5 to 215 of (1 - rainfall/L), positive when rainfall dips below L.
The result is 0.7 yr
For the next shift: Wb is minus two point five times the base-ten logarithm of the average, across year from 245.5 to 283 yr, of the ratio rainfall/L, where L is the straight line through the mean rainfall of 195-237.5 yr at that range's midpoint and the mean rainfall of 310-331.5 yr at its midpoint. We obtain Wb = -0.12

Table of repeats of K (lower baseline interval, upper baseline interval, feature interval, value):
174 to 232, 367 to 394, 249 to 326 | -1.59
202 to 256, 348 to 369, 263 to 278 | -1.87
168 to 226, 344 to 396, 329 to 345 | 0.63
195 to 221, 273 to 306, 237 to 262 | -1.28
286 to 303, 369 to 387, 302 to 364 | 0.93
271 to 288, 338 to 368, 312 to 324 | 0.73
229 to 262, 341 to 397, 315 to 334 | 1.13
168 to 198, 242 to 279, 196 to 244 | 1.55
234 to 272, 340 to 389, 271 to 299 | 0.24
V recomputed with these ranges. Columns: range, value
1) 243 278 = 145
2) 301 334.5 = 121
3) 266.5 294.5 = 139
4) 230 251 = 142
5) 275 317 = 128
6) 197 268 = 140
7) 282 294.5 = 129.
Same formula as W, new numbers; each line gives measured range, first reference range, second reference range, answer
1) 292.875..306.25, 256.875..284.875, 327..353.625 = 1.14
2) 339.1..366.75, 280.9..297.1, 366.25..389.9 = 0.49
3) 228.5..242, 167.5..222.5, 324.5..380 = -0.65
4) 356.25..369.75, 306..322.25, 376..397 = 0.19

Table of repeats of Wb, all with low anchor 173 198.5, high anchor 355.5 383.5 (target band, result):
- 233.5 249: -0.05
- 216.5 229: -0.04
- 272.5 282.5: -0.12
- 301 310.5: 0.04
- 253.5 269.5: -0.09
